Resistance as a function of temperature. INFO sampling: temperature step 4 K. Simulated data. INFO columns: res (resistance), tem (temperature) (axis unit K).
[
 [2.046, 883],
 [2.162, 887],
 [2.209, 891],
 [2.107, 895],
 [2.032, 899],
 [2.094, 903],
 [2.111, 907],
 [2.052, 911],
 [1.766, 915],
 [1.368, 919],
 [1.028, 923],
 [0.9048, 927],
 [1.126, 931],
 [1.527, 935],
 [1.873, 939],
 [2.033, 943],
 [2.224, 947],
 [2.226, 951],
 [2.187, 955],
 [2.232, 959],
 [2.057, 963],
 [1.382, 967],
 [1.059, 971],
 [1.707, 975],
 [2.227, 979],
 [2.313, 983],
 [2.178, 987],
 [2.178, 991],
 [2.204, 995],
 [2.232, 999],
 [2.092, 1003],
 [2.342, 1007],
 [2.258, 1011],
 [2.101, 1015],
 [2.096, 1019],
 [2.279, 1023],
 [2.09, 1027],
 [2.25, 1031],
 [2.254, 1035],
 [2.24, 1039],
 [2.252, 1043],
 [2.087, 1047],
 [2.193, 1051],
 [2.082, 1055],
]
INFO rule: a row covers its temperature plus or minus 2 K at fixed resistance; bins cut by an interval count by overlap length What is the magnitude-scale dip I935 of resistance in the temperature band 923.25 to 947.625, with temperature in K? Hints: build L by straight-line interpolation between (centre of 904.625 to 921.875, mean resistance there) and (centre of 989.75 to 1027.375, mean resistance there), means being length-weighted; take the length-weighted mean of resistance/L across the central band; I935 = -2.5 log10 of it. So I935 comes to 0.22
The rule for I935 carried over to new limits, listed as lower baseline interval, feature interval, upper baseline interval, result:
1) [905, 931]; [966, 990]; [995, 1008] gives 0.10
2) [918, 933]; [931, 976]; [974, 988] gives -0.17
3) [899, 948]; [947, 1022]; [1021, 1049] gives -0.05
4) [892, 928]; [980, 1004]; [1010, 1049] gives -0.08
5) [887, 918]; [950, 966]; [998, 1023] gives 0.00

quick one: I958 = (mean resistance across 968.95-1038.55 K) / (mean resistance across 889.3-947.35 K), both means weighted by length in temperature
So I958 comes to 1.21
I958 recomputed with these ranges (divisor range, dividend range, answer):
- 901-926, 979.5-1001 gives 1.30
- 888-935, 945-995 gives 1.17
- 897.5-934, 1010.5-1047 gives 1.37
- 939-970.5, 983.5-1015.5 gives 1.11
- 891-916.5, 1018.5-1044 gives 1.08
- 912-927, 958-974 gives 1.21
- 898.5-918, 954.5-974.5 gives 0.88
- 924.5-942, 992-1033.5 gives 1.58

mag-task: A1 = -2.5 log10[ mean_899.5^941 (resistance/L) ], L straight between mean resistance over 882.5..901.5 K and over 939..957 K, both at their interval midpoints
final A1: 0.31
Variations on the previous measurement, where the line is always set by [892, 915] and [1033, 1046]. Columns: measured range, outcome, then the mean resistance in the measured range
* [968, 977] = 0.48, 1.38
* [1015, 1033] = 0.02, 2.17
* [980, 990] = -0.04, 2.24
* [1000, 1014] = -0.01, 2.22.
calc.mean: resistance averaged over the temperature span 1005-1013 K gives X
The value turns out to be 2.3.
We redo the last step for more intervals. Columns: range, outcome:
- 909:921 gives 1.73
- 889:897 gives 2.16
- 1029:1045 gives 2.25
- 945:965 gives 2.19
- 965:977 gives 1.38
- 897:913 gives 2.07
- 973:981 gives 1.97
